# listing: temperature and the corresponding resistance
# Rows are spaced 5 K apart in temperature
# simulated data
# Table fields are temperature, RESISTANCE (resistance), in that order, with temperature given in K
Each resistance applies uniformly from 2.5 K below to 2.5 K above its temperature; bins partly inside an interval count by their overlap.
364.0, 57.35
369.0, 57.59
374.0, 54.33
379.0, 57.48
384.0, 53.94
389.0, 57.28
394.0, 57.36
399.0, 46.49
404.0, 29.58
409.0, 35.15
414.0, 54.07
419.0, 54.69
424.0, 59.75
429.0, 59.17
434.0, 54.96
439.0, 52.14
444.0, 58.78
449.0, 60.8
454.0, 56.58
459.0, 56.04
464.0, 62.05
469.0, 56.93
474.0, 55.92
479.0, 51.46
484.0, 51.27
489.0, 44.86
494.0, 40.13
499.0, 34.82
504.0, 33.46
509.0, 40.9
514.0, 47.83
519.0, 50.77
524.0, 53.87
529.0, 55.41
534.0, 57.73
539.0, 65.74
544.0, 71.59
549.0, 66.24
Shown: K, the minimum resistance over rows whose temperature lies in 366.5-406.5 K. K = 29.58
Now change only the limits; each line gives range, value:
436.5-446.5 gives 52.14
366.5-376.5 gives 54.33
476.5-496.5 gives 40.13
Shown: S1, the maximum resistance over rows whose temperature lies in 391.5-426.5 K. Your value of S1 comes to 59.75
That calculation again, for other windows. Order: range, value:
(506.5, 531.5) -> 55.41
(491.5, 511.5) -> 40.9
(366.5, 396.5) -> 57.59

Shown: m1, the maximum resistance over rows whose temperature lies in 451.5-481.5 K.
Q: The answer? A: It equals 62.05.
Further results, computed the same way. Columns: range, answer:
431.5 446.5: 58.78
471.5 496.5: 55.92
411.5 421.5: 54.69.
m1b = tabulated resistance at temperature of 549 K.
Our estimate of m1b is 66.24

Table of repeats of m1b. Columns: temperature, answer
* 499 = 34.82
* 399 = 46.49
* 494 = 40.13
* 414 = 54.07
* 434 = 54.96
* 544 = 71.59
